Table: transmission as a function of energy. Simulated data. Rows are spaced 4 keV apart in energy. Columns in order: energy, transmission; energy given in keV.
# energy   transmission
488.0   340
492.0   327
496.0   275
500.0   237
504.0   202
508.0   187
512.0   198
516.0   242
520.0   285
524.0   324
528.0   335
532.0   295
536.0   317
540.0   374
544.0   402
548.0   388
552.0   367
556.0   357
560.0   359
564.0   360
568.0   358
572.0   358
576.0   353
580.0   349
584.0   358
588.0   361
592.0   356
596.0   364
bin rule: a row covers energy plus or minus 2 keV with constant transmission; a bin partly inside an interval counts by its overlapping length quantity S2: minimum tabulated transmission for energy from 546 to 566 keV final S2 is 357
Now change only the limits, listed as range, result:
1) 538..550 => 374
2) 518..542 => 285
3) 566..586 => 349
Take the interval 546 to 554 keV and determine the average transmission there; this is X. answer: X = 378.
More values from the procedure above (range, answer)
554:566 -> 359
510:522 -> 242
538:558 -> 378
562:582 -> 356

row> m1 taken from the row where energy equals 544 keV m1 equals 402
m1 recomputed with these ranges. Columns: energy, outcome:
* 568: 358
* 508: 187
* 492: 327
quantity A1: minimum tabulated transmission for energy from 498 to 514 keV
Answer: 187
